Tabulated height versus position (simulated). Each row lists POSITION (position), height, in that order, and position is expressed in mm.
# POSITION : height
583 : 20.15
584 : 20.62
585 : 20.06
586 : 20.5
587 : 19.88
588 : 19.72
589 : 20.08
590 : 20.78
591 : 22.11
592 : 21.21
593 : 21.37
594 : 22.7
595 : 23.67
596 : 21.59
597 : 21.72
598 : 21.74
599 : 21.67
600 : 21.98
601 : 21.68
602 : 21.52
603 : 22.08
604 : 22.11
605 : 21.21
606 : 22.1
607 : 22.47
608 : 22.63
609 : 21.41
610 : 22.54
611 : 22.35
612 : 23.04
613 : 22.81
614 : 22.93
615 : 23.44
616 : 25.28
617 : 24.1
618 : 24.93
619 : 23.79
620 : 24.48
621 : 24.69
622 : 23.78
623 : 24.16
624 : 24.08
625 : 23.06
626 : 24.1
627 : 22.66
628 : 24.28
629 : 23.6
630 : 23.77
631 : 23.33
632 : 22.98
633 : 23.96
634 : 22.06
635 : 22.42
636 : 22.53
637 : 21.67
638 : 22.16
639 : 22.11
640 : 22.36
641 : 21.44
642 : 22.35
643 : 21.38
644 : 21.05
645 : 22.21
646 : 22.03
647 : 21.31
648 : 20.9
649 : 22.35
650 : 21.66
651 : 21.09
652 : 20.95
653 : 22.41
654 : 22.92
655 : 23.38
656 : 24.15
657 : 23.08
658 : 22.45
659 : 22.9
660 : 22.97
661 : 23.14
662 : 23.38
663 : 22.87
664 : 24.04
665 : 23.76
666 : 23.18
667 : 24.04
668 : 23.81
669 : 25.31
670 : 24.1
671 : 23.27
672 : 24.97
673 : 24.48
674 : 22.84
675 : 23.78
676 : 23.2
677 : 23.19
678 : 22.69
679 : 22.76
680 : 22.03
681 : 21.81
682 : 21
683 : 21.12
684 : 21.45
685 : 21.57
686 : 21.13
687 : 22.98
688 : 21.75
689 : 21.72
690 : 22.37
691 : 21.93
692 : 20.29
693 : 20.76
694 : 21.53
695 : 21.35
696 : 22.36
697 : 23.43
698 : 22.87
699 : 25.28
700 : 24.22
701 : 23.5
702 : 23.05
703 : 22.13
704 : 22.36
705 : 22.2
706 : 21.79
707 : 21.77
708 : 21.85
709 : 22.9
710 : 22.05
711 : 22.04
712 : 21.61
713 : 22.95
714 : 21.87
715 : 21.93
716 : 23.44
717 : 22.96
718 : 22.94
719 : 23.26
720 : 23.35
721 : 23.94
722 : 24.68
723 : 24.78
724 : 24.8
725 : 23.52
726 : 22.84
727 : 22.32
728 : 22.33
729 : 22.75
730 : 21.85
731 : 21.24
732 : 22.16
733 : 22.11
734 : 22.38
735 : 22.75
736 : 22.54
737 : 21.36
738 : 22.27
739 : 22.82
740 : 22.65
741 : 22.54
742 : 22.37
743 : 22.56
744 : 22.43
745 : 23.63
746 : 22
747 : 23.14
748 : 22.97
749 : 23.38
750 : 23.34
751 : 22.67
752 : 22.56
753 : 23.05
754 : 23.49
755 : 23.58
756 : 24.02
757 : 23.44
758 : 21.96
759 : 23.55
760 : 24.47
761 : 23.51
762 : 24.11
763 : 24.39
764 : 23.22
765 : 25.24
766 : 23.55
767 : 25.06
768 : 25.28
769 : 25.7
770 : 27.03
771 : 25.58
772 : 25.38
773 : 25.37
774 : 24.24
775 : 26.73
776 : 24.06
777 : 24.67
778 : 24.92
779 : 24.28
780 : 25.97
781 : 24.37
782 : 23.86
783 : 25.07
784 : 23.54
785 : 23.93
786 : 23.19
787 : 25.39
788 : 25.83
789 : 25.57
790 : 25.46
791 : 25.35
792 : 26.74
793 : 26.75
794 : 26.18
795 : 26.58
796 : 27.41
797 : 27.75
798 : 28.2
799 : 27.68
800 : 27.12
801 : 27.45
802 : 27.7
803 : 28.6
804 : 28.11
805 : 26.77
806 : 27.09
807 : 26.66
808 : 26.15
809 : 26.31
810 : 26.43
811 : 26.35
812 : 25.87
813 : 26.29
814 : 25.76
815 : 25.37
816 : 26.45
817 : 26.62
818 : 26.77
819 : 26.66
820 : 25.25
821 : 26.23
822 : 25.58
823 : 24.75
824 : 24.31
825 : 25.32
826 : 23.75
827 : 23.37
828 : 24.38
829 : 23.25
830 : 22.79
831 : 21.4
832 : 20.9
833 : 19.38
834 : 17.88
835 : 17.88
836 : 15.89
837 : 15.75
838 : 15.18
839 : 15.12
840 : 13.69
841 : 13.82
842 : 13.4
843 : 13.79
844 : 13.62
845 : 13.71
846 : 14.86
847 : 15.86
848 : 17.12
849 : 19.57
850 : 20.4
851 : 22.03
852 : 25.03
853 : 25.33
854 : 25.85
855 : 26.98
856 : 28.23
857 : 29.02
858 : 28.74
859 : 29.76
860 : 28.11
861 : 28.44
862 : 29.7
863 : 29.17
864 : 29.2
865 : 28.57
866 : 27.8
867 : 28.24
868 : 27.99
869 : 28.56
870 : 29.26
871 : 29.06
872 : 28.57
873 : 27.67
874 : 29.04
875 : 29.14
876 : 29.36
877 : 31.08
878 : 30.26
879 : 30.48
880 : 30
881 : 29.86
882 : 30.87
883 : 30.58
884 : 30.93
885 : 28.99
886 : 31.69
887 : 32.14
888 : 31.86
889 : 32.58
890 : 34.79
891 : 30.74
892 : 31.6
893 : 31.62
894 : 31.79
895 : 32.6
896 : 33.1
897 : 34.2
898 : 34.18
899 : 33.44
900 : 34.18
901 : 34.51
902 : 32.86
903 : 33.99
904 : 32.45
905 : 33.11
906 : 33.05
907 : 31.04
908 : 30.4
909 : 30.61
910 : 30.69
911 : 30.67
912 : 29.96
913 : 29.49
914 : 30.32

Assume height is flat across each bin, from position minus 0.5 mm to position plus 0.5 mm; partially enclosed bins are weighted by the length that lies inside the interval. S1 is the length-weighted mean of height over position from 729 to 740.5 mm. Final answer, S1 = 22.2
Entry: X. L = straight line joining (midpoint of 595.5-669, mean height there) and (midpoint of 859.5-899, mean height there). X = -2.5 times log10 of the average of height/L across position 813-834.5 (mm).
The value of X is 0.19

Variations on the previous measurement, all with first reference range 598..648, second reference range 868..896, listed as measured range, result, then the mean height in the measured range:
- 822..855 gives 0.436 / 19.6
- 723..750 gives 0.156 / 22.7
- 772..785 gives 0.112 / 24.7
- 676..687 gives 0.118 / 22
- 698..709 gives 0.106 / 22.8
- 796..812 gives 0.040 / 27.2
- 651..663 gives 0.045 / 22.8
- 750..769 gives 0.133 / 23.8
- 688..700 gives 0.122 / 22.2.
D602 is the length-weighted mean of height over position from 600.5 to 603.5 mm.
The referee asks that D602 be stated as 21.8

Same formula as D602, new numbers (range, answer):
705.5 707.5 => 21.8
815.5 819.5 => 26.6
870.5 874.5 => 28.6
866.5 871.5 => 28.6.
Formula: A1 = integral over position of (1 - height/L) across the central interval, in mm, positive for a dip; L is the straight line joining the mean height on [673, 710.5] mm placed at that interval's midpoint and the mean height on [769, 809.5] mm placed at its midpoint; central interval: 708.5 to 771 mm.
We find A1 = 2.4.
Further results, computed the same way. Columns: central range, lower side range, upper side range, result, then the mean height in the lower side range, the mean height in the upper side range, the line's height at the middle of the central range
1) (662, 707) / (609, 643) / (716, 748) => 0.51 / 23.2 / 22.8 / 23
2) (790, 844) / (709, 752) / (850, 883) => 5.19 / 22.8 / 28.4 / 26.3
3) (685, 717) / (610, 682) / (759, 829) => 2.25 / 23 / 25.6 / 24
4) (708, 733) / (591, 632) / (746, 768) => 0.61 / 22.9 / 23.6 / 23.4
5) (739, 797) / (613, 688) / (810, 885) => -1.22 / 22.9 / 24.5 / 23.8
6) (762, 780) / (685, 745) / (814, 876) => -1.59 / 22.5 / 23.5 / 23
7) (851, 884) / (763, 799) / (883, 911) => 2.01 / 25.4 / 32.3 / 30.5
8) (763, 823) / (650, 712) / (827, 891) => -4.49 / 22.7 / 24.9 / 24.1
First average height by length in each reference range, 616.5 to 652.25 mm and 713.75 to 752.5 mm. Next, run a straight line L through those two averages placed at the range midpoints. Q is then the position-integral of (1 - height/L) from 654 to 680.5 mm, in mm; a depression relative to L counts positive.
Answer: -0.8 mm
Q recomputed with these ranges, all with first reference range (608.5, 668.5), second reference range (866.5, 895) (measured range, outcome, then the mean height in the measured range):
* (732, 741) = 1.2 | 22.4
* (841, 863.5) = 5.4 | 22.5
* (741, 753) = 1.6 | 22.8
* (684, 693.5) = 1.1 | 21.6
